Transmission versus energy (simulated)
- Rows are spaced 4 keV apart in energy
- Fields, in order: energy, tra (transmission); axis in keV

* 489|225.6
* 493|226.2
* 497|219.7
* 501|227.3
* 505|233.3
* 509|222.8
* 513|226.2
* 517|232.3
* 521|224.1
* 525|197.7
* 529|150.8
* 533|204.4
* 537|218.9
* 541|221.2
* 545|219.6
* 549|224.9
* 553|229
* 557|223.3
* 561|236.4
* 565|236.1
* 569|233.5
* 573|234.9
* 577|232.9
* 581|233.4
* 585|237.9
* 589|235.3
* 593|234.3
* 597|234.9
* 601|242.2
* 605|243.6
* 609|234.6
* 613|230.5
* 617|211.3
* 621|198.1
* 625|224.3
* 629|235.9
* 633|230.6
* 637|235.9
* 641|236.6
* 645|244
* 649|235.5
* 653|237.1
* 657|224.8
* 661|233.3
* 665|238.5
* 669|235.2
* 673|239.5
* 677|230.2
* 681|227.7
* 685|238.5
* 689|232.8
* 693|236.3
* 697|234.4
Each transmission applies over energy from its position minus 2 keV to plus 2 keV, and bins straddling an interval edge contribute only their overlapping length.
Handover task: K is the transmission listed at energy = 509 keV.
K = 222.8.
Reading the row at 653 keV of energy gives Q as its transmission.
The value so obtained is 237.1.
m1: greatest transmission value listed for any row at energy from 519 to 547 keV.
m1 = 224.1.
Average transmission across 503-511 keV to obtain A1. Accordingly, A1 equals 228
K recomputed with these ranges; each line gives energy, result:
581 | 233.4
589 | 235.3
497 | 219.7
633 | 230.6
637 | 235.9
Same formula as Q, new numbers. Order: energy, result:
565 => 236.1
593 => 234.3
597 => 234.9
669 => 235.2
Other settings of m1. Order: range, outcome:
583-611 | 243.6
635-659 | 244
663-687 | 239.5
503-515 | 233.3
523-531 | 197.7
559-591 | 237.9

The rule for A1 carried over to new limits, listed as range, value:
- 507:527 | 221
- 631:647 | 237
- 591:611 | 238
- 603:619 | 230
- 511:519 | 229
